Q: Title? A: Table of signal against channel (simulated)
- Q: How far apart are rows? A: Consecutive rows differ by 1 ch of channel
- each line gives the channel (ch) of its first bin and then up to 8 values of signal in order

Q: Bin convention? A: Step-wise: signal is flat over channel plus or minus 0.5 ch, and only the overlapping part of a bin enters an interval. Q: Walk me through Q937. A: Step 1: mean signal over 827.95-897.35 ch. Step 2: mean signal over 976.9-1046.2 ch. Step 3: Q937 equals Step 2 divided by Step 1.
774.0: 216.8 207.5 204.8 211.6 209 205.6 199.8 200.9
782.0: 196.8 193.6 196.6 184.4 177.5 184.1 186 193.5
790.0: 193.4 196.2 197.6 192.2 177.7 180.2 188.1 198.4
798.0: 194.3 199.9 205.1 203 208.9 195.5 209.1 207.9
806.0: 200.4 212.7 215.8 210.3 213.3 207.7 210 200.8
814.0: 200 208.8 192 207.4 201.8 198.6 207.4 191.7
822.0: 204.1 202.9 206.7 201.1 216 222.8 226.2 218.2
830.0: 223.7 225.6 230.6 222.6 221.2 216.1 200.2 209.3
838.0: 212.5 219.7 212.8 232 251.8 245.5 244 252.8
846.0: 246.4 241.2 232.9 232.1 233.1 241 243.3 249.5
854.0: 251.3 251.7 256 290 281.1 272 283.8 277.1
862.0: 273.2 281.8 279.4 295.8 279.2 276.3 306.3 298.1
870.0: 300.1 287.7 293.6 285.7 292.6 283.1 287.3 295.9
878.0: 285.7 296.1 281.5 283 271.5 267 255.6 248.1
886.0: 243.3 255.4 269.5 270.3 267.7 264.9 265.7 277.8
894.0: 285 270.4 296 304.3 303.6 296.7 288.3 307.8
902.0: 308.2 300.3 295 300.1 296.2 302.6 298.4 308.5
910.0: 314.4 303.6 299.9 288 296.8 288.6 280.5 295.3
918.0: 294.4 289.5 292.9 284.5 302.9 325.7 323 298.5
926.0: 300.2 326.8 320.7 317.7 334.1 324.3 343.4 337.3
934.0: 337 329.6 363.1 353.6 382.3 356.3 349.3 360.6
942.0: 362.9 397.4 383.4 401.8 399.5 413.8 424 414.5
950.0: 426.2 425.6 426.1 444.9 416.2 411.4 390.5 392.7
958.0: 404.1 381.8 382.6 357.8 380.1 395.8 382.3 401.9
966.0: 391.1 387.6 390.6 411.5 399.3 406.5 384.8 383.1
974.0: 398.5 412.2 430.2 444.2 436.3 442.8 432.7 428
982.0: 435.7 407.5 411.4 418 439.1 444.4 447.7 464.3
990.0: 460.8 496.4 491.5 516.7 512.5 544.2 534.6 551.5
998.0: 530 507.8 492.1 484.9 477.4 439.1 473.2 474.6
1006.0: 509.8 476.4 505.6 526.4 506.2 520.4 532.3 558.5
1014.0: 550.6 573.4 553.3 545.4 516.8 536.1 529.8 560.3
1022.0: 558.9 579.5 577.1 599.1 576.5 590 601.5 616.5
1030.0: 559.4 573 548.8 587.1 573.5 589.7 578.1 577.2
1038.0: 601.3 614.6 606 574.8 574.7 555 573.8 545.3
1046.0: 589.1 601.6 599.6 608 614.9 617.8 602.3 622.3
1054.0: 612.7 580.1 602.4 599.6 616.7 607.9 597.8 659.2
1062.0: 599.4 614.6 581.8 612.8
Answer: 2.0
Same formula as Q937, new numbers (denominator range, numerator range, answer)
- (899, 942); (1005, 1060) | 1.81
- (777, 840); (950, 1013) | 2.19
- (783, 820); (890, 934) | 1.52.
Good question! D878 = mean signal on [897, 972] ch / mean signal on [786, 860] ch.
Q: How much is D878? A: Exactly 1.6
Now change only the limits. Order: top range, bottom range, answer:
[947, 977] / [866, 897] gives 1.44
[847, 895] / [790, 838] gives 1.32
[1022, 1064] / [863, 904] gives 2.09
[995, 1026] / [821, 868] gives 2.19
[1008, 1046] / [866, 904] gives 2.00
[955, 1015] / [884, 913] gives 1.57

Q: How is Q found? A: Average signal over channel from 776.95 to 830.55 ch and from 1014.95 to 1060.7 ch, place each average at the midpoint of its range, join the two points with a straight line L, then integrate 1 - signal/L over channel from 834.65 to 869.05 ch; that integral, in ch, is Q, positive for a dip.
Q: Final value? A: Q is 3.4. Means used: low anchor 202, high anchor 583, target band 253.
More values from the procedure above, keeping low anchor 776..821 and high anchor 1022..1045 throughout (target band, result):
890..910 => 3.9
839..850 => 1.5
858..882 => 2.2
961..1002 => 4.6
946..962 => 1.6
